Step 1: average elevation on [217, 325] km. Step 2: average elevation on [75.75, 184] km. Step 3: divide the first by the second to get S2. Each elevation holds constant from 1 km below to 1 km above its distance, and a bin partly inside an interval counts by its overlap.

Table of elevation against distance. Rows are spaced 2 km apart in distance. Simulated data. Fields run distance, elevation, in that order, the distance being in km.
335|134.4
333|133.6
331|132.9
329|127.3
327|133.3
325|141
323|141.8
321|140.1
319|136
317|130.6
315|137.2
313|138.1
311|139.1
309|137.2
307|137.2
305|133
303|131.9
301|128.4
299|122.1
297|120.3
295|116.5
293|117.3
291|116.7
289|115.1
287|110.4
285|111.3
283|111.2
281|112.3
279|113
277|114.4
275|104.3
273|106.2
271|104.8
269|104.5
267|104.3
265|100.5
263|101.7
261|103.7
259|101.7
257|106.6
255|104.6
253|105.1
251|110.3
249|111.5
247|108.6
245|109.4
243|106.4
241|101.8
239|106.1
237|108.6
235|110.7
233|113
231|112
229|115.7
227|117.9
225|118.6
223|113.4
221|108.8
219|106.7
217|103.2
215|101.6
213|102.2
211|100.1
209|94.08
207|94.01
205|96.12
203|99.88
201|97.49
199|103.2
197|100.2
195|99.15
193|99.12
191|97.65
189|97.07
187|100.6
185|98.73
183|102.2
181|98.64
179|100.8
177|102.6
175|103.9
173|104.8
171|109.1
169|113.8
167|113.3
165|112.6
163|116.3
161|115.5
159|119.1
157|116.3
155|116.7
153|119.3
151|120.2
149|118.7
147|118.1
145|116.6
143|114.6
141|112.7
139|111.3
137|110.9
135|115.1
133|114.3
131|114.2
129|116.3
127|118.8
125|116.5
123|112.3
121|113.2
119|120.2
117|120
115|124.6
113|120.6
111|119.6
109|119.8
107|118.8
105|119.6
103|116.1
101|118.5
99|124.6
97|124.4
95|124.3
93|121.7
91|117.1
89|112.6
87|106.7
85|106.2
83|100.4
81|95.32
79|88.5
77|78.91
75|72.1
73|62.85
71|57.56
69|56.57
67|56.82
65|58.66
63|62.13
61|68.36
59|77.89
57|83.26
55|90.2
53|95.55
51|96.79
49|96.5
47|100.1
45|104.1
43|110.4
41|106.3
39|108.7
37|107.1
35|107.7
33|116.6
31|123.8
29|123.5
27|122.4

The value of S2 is 1.03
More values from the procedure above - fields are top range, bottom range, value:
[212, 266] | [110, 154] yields 0.92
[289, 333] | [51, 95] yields 1.53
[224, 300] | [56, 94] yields 1.32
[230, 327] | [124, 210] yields 1.08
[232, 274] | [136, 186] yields 0.95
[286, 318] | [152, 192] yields 1.18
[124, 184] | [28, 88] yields 1.24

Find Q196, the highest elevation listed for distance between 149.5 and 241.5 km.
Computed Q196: 120.2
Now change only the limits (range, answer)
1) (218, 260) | 118.6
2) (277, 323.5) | 141.8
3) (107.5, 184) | 124.6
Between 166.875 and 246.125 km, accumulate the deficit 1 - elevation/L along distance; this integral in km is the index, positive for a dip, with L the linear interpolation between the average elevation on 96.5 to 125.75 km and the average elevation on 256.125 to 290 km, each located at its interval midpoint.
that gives 5.4 km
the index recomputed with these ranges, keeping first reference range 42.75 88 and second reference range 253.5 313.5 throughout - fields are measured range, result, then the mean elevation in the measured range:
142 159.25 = -3.9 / 118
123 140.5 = -4.0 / 114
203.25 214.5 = 0.7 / 97.7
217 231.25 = -0.8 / 113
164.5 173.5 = -1.1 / 111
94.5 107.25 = -4.7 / 121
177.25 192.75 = 0.2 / 99.5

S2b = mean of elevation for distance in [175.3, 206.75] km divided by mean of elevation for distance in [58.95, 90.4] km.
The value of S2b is 1.25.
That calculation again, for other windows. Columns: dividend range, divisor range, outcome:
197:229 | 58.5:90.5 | 1.31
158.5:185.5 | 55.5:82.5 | 1.51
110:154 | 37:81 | 1.40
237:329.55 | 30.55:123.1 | 1.17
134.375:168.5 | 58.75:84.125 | 1.61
